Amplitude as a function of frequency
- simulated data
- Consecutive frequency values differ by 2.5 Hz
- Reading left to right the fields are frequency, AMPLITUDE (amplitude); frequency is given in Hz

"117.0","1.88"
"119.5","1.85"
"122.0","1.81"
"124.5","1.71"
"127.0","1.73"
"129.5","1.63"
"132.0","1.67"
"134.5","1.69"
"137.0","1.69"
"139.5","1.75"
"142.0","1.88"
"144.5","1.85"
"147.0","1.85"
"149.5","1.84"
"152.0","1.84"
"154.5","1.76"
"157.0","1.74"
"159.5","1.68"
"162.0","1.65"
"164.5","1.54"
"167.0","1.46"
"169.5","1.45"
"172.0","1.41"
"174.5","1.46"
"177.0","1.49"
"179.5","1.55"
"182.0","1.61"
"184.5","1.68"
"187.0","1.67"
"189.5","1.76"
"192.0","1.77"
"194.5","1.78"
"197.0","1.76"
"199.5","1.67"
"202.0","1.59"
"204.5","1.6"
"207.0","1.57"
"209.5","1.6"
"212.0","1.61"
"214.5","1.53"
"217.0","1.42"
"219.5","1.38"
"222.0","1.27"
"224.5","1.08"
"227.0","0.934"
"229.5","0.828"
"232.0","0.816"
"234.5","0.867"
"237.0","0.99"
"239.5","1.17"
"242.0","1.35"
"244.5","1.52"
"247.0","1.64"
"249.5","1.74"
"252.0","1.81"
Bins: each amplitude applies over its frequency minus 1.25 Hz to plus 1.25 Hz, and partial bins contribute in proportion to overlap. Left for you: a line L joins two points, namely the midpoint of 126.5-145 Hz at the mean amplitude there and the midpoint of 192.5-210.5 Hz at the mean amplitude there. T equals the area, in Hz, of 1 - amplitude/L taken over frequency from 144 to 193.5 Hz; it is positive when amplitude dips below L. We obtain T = 1.3 Hz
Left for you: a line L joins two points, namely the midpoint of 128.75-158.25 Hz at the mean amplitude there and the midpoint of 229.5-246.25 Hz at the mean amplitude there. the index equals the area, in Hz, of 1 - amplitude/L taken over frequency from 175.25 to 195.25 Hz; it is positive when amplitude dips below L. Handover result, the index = -2.5 Hz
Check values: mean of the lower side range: 1.77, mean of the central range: 1.66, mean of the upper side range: 1.11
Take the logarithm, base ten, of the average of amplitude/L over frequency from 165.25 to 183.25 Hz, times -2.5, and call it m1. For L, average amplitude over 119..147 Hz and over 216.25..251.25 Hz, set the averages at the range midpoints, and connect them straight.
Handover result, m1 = 0.03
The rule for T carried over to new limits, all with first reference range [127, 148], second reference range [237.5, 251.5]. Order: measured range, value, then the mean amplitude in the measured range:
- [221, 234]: 4.7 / 0.973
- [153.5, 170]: 0.7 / 1.62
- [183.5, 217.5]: -1.3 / 1.65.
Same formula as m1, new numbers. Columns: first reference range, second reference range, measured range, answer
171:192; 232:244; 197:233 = -0.05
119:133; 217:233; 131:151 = -0.10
